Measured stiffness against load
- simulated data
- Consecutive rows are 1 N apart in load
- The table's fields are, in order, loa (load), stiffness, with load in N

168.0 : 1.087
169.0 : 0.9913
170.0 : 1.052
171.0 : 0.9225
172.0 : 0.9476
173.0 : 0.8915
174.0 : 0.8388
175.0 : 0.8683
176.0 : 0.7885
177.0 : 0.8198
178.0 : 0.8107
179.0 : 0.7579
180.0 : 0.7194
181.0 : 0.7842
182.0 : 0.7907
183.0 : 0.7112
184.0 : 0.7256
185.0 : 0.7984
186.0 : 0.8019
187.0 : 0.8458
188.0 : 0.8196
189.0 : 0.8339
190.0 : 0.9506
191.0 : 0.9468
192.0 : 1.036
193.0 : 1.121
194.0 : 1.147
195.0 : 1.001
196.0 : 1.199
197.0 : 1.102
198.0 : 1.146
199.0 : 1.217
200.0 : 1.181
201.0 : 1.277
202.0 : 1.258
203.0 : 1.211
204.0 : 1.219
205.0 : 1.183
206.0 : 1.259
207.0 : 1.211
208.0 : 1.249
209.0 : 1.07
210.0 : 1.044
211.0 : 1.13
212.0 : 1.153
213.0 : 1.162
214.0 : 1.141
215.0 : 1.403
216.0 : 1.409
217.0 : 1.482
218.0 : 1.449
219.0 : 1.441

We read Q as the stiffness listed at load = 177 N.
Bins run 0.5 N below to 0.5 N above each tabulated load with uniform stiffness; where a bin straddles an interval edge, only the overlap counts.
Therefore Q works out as 0.8198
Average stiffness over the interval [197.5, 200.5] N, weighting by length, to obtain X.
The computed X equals 1.18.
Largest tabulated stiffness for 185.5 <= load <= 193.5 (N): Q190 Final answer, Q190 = 1.121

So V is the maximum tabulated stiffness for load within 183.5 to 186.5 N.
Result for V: 0.8019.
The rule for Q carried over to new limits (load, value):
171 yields 0.9225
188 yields 0.8196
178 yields 0.8107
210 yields 1.044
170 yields 1.052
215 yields 1.403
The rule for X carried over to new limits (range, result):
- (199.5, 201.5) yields 1.23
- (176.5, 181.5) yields 0.778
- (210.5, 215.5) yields 1.2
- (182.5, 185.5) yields 0.745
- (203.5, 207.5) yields 1.22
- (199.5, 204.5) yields 1.23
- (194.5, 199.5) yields 1.13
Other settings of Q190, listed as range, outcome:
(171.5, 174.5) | 0.9476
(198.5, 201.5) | 1.277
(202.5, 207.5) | 1.259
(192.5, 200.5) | 1.217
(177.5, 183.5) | 0.8107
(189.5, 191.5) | 0.9506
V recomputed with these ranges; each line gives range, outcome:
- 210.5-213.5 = 1.162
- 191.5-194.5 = 1.147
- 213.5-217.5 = 1.482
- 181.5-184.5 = 0.7907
